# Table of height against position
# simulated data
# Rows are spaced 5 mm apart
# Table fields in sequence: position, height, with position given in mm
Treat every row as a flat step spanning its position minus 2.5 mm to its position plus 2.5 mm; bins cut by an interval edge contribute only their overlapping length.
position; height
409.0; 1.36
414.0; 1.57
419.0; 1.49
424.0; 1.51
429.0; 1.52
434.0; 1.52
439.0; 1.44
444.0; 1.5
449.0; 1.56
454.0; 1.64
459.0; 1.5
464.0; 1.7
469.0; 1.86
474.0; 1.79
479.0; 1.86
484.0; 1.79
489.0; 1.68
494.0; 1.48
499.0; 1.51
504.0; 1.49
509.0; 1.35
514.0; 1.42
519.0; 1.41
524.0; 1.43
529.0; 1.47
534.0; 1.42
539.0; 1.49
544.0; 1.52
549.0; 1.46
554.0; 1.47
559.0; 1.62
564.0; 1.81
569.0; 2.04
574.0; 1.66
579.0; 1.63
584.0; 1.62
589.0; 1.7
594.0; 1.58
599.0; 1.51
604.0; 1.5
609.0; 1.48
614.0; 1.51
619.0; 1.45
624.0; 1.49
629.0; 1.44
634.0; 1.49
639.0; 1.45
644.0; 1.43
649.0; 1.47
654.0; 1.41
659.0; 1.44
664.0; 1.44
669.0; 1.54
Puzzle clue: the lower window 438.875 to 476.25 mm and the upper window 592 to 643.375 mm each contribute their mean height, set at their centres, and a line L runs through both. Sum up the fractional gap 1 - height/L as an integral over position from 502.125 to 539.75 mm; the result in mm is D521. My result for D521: 3.4 mm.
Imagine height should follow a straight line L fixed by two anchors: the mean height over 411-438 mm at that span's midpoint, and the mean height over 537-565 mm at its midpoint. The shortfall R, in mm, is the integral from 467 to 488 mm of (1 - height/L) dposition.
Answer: -3.9 mm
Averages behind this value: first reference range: 1.51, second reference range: 1.55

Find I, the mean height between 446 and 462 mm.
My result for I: 1.57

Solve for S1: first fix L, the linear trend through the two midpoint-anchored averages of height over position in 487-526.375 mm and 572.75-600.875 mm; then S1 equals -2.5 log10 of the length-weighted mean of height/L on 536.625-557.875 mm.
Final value 0.04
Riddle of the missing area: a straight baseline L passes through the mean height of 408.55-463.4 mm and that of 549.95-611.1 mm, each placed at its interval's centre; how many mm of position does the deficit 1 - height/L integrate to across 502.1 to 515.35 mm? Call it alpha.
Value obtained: 1.3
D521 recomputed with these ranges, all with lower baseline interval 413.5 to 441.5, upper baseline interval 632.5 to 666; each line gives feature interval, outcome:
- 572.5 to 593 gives -2.6 mm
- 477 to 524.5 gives -1.9 mm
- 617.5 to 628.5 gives -0.1 mm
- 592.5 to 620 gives -0.9 mm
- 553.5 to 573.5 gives -3.9 mm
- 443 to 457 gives -0.7 mm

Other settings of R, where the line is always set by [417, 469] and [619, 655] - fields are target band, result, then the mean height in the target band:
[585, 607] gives -1.4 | 1.57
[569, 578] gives -1.6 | 1.76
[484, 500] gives -0.7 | 1.6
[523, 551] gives 0.7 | 1.47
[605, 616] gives -0.2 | 1.5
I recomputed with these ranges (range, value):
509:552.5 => 1.45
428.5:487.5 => 1.64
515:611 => 1.57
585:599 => 1.61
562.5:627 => 1.61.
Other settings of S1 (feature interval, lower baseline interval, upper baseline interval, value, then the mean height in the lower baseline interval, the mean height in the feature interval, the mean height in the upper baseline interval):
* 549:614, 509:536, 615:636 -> -0.12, 1.42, 1.62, 1.47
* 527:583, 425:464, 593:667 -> -0.07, 1.54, 1.6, 1.47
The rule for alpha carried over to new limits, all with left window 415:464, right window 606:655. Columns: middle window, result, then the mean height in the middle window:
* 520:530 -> 0.4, 1.44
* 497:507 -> 0.1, 1.49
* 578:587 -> -0.9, 1.63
